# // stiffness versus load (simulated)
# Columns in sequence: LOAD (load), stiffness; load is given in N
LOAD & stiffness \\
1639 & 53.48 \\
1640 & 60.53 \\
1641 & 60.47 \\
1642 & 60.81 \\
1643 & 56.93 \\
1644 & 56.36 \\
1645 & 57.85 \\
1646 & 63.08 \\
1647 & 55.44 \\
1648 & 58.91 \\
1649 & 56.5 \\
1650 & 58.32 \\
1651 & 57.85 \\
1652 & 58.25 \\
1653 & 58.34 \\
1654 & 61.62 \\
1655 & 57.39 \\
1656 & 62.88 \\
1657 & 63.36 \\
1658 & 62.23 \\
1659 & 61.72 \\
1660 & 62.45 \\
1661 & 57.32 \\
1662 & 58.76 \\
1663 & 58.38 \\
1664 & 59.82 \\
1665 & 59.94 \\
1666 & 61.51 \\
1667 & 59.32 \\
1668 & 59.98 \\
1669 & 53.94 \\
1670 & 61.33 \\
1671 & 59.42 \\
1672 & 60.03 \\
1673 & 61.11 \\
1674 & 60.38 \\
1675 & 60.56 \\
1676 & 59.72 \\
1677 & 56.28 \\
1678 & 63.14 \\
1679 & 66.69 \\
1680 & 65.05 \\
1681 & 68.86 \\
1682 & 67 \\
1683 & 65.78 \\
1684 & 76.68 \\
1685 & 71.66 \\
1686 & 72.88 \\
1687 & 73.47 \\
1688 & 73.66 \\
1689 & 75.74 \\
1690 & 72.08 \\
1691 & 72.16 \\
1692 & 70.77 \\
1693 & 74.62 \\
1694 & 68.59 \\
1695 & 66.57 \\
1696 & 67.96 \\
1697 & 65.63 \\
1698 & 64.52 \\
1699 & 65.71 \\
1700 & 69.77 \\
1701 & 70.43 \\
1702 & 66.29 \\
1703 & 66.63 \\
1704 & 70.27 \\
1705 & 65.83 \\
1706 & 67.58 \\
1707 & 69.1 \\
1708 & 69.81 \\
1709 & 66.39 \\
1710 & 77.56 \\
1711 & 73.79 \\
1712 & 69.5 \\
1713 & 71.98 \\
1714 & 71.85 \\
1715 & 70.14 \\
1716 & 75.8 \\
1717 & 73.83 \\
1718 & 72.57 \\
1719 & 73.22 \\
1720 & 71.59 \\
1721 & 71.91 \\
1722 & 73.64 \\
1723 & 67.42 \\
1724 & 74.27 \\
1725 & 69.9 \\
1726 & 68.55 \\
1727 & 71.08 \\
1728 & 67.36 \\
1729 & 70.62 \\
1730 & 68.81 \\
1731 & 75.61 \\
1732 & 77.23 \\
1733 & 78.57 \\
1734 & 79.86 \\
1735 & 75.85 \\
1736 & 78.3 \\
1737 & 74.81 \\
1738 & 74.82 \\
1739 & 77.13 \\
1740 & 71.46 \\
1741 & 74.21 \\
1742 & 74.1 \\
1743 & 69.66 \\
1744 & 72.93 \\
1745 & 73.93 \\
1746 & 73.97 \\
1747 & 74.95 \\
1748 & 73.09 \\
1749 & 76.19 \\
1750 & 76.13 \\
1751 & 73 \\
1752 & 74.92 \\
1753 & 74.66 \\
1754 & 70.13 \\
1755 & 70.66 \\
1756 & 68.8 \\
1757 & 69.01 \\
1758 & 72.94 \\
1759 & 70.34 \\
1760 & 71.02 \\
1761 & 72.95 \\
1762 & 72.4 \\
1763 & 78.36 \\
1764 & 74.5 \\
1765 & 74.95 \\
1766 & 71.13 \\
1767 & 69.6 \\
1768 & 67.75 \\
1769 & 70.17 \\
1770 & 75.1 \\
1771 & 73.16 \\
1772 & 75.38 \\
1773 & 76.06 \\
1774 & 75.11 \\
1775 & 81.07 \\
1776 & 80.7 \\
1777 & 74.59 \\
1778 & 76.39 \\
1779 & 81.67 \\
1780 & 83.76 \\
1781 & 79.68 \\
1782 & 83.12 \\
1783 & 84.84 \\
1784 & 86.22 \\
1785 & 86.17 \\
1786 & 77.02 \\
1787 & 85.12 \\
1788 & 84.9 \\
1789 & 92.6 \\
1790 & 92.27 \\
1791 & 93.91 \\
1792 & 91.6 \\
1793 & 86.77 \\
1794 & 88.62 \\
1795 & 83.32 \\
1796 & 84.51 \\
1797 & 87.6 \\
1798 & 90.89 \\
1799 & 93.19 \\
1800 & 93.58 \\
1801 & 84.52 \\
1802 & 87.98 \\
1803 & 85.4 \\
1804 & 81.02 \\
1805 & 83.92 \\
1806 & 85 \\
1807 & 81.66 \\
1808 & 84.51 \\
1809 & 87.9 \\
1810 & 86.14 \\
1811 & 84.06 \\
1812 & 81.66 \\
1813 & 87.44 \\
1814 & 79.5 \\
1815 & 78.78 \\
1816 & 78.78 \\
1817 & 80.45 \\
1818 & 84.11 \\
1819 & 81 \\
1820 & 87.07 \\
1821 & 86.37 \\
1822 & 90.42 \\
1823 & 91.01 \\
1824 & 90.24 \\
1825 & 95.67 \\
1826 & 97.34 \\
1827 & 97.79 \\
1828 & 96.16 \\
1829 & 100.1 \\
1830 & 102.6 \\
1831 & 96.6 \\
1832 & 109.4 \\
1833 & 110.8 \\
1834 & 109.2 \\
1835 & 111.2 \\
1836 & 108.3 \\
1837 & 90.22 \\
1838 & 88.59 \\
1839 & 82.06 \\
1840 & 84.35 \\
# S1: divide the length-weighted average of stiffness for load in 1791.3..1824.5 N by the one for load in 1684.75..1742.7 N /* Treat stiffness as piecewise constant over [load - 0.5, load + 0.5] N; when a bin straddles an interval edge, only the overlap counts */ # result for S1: 1.20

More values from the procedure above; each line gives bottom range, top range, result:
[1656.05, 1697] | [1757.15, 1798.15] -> 1.23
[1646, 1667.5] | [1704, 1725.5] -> 1.20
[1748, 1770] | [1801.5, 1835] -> 1.24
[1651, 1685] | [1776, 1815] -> 1.38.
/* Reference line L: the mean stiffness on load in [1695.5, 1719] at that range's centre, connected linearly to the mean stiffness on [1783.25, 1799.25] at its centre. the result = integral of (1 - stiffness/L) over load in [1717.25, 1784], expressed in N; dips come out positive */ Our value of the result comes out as 4.0 N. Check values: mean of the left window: 69.8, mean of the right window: 87.7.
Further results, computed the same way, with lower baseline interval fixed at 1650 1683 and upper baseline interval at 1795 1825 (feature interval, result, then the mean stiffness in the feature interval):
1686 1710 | -1.21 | 69.5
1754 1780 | 1.44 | 73.9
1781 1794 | -0.81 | 86.8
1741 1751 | 0.09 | 73.9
